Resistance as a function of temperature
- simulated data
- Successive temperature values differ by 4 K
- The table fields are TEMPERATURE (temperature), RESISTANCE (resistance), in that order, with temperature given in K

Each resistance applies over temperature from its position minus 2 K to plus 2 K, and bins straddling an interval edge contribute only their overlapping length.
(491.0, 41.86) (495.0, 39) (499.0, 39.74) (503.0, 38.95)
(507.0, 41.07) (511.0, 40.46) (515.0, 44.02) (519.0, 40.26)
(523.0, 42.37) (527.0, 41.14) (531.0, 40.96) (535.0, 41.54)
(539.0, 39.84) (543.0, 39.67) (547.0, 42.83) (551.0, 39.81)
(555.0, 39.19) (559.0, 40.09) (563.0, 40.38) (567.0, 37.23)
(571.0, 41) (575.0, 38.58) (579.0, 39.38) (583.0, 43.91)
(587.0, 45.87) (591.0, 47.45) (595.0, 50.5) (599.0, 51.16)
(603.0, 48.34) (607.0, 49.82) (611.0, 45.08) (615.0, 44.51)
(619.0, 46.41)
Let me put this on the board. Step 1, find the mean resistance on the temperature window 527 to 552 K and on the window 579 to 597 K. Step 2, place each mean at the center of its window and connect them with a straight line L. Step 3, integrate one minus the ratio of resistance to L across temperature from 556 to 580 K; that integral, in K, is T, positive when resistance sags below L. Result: 2.4 K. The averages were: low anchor 40.8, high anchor 46.1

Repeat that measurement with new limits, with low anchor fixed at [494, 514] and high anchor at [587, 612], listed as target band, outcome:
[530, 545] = 0.91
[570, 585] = 1.92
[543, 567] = 2.43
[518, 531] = 0.20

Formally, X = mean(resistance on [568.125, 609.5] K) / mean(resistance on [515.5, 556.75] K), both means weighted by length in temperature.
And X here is 1.11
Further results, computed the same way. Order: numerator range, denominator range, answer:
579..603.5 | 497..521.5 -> 1.16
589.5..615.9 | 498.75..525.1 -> 1.18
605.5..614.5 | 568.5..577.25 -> 1.18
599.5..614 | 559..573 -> 1.21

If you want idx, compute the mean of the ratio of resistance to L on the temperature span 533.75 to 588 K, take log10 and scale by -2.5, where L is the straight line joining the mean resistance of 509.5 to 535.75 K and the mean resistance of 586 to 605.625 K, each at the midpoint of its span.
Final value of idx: 0.121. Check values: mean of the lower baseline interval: 41.6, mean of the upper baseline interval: 48.8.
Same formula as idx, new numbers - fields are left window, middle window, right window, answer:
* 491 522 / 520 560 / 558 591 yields 0.00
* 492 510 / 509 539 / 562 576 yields -0.05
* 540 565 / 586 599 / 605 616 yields -0.09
